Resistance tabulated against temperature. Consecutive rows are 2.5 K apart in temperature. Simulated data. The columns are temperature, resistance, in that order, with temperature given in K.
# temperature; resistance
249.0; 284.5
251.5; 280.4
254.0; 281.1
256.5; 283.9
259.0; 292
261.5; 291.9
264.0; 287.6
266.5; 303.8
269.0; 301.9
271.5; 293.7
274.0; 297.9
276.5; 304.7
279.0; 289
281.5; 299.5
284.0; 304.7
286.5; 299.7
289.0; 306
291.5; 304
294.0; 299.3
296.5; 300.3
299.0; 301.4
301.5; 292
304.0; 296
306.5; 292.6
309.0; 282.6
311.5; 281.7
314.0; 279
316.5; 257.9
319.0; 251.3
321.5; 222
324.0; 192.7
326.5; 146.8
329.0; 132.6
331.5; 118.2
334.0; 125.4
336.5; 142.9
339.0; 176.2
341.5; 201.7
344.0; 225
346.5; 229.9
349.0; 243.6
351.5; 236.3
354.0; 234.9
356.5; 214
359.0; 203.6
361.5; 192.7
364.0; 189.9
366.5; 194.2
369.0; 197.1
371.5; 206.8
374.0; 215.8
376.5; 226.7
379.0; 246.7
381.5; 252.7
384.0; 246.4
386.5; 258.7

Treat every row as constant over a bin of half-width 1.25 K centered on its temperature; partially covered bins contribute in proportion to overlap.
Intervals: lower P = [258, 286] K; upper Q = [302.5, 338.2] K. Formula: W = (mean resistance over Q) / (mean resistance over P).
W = 0.73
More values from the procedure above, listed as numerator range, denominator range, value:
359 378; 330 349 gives 1.14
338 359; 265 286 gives 0.73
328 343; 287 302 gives 0.50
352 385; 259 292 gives 0.73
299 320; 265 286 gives 0.94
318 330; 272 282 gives 0.64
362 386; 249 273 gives 0.76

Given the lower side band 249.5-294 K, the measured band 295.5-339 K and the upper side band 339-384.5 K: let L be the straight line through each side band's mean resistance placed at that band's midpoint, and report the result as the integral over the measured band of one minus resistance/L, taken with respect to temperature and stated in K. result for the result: 5.1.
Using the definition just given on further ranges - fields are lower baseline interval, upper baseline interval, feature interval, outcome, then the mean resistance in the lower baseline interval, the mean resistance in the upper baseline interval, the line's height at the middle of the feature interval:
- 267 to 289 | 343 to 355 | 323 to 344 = 7.58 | 299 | 234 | 248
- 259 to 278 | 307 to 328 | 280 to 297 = -1.76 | 297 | 240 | 274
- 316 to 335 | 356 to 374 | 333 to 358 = -1.80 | 179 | 200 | 190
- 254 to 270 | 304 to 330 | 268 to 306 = -4.55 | 292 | 238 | 268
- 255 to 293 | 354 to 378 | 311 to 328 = 1.60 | 297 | 207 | 252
